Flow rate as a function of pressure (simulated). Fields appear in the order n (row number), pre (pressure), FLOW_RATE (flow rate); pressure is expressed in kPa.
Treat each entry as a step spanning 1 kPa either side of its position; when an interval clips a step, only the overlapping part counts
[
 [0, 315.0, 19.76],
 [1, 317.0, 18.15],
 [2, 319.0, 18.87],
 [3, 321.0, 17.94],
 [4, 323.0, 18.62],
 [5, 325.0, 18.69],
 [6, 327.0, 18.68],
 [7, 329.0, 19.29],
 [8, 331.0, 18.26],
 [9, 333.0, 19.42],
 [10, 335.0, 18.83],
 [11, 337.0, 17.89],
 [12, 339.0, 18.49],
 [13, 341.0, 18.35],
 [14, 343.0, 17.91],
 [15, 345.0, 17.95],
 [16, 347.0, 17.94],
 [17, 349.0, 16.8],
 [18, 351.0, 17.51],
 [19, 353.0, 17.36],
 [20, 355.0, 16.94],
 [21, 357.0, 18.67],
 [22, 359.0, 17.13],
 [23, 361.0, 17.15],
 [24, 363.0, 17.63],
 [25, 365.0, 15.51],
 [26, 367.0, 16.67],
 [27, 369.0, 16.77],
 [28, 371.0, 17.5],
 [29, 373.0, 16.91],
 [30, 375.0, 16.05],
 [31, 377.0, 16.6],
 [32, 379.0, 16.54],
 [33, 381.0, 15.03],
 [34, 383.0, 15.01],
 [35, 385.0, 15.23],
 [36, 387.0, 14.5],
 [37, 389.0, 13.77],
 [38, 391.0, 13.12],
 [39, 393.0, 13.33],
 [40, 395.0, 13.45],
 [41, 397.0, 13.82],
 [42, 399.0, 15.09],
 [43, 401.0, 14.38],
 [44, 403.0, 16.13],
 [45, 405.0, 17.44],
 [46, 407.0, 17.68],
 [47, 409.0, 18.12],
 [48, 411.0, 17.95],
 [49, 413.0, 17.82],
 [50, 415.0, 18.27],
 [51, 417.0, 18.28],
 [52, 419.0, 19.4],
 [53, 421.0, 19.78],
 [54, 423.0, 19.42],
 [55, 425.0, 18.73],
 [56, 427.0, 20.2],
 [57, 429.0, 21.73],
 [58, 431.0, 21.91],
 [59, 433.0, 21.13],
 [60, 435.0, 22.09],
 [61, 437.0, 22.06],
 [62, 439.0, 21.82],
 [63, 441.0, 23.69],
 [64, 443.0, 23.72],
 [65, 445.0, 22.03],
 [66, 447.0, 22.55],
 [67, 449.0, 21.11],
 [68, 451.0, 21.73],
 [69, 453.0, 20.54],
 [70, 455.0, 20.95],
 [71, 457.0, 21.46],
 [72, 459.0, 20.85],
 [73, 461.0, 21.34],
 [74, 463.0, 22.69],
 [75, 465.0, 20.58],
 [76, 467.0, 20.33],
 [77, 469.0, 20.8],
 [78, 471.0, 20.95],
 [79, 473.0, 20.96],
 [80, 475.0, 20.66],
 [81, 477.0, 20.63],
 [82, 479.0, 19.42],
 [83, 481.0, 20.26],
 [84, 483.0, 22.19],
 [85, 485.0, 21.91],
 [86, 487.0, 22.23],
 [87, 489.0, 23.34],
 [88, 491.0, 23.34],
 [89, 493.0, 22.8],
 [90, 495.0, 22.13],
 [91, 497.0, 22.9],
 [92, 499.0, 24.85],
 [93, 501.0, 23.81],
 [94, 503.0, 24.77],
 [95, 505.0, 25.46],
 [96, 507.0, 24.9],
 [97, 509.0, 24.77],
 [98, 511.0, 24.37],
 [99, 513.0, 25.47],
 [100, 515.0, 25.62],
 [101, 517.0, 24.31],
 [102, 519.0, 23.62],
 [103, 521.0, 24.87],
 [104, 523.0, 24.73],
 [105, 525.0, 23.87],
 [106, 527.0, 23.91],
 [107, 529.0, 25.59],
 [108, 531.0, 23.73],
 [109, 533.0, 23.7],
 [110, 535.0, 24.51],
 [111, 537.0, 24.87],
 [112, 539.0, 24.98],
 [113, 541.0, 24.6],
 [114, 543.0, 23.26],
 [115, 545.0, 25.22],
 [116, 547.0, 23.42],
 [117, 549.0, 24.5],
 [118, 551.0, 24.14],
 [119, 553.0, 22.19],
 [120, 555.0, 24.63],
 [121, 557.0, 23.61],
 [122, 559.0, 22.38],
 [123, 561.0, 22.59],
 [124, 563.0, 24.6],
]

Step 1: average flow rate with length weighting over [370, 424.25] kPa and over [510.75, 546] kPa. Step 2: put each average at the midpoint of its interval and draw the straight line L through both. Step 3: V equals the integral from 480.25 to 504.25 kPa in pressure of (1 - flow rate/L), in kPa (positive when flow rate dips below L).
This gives -0.71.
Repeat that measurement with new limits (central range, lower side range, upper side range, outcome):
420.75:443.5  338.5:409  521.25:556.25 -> -2.7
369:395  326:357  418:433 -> 5.2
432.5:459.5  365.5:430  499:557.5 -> -3.2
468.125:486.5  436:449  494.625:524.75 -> 2.1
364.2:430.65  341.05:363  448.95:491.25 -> 8.0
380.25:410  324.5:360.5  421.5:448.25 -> 7.4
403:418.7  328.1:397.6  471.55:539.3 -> 0.9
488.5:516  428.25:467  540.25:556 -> -1.5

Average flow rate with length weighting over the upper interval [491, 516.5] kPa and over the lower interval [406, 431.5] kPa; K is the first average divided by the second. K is 1.3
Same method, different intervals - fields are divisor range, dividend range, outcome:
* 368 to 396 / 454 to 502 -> 1.42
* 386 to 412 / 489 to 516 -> 1.58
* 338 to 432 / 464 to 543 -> 1.36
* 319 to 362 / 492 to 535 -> 1.34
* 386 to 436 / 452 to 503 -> 1.24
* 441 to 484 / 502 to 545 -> 1.15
